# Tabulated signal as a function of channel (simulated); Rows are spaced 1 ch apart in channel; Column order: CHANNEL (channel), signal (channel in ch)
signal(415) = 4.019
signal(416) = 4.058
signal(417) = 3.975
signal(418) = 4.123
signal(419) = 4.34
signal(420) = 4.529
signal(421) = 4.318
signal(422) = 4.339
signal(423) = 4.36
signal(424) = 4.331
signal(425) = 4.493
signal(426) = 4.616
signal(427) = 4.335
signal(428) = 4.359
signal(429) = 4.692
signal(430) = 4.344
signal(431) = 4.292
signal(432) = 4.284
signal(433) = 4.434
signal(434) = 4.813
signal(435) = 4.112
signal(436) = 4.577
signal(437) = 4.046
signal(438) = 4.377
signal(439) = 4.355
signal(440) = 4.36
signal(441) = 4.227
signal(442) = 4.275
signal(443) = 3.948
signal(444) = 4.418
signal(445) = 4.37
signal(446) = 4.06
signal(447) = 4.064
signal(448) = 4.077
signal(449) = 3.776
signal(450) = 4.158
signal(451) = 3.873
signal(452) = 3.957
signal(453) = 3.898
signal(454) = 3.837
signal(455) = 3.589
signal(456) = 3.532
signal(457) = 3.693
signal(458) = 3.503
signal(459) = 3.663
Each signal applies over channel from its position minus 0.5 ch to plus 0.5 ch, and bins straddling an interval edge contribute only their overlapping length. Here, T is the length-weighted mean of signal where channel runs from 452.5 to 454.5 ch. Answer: 3.87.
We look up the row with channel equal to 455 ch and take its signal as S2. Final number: 3.589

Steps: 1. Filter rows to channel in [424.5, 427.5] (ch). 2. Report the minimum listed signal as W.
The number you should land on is 4.335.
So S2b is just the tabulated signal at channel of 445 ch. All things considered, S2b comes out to 4.37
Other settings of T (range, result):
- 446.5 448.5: 4.07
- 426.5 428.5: 4.35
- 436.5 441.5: 4.27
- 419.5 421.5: 4.42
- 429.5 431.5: 4.32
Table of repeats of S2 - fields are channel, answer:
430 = 4.344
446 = 4.06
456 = 3.532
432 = 4.284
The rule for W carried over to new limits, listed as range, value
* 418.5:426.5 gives 4.318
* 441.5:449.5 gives 3.776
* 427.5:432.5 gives 4.284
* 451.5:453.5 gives 3.898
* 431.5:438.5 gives 4.046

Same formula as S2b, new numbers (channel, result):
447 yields 4.064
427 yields 4.335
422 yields 4.339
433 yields 4.434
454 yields 3.837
